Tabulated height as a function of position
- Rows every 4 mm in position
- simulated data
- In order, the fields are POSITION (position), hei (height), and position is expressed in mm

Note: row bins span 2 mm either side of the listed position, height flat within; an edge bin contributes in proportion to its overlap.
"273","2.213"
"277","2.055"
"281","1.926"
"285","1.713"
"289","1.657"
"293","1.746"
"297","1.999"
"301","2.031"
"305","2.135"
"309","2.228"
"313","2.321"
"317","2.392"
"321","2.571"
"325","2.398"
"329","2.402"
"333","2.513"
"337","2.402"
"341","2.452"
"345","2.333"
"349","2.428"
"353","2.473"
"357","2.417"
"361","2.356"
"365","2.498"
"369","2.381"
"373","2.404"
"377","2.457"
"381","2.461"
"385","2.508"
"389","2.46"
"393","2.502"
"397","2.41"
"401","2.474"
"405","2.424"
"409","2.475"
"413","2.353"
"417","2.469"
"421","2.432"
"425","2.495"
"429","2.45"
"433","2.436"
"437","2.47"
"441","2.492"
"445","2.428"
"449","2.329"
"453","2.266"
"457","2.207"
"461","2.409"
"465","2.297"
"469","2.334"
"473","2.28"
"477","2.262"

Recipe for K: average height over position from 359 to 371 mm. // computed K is 2.41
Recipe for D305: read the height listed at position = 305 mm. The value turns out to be 2.135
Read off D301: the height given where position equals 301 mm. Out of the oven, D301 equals 2.031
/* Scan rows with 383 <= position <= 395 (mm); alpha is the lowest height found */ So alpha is 2.46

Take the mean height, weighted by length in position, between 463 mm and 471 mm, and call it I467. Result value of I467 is 2.32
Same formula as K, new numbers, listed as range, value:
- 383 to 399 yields 2.47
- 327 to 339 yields 2.44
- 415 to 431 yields 2.46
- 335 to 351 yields 2.4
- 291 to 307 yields 1.98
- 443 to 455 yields 2.34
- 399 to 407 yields 2.45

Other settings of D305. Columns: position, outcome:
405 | 2.424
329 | 2.402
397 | 2.41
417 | 2.469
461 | 2.409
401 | 2.474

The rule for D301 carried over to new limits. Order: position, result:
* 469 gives 2.334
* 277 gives 2.055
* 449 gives 2.329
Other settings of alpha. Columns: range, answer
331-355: 2.333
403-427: 2.353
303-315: 2.135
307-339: 2.228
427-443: 2.436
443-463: 2.207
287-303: 1.657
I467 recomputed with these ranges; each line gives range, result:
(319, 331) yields 2.46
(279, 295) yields 1.76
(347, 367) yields 2.43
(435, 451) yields 2.43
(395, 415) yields 2.43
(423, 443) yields 2.47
